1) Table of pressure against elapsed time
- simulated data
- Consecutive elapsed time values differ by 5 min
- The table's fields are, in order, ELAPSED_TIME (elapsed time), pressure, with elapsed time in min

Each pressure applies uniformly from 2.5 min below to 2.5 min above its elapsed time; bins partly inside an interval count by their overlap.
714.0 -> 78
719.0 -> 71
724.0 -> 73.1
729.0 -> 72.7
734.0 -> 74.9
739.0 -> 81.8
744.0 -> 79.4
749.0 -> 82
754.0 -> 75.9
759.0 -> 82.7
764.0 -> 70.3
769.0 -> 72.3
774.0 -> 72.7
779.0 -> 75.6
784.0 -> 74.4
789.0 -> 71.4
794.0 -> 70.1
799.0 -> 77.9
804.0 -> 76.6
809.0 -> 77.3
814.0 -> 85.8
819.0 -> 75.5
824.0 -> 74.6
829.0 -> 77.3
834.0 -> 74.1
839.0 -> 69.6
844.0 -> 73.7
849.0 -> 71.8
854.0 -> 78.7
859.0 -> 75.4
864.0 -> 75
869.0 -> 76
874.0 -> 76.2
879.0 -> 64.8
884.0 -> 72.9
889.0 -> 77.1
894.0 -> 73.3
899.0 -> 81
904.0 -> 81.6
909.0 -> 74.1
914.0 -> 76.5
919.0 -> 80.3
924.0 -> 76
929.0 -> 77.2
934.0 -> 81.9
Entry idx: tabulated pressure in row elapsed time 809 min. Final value 77.3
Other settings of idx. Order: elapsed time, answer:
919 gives 80.3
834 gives 74.1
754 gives 75.9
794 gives 70.1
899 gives 81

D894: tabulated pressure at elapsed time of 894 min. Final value 73.3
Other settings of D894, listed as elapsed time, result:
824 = 74.6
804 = 76.6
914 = 76.5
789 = 71.4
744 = 79.4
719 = 71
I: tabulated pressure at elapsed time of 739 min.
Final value 81.8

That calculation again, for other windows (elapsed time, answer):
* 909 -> 74.1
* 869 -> 76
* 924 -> 76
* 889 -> 77.1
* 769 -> 72.3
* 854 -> 78.7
